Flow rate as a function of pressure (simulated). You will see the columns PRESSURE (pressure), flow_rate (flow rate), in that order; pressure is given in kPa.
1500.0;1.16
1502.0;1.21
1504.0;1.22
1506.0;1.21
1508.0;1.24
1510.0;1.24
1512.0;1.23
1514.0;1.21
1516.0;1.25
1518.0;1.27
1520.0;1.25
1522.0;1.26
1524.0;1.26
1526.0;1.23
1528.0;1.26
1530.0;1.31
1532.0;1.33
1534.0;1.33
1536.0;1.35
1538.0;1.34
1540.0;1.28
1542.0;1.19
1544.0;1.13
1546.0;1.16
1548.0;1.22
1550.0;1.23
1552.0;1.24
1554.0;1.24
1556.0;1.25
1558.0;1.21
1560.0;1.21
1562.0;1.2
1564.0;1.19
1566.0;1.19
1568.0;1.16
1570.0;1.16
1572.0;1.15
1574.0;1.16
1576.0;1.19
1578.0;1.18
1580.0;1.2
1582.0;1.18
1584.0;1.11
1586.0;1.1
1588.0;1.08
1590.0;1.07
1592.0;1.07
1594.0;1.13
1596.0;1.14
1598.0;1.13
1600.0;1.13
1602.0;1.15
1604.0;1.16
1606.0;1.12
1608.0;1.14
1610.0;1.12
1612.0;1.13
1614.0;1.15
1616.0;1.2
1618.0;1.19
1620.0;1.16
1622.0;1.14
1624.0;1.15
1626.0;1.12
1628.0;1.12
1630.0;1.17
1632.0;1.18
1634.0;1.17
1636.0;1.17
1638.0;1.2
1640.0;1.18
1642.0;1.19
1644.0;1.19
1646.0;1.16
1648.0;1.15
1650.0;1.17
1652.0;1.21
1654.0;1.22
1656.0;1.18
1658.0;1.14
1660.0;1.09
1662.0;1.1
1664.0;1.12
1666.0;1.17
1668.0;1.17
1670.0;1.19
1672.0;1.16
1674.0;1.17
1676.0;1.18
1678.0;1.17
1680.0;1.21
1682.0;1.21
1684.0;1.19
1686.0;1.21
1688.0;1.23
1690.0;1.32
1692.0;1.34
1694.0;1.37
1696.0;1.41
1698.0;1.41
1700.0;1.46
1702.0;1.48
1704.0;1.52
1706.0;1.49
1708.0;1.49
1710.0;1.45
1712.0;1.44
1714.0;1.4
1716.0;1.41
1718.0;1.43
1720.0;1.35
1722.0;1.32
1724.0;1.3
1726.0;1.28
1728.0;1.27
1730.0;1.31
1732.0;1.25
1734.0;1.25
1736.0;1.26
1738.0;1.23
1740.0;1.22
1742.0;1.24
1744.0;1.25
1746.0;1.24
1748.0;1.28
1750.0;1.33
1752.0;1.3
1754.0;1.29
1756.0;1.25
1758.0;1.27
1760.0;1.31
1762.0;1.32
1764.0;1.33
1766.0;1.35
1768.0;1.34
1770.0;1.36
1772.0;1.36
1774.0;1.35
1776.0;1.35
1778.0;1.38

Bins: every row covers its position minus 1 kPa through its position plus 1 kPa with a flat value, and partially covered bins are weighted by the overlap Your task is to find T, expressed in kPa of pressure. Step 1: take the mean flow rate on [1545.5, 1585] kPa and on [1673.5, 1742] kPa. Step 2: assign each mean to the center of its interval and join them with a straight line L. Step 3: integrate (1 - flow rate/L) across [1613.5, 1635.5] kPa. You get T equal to 1.5 kPa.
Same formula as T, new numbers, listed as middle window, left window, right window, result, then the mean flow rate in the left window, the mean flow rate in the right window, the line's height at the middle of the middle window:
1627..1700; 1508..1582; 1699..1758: 5.3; 1.23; 1.34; 1.3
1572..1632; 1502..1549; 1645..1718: 5.7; 1.25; 1.27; 1.26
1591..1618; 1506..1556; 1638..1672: 1.4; 1.25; 1.17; 1.2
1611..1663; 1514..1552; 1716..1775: 4.7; 1.26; 1.3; 1.28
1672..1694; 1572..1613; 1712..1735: 0.7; 1.13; 1.33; 1.27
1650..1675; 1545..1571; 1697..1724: 3.6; 1.2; 1.43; 1.36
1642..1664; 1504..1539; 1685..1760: 2.5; 1.27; 1.33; 1.31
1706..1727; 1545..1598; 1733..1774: -2.1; 1.17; 1.29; 1.27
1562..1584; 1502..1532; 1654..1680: 0.7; 1.25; 1.16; 1.21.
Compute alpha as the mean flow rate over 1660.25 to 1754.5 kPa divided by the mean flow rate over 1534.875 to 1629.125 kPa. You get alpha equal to 1.10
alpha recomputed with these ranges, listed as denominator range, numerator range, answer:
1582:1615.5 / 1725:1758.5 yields 1.13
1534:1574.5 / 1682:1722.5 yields 1.14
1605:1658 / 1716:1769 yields 1.11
